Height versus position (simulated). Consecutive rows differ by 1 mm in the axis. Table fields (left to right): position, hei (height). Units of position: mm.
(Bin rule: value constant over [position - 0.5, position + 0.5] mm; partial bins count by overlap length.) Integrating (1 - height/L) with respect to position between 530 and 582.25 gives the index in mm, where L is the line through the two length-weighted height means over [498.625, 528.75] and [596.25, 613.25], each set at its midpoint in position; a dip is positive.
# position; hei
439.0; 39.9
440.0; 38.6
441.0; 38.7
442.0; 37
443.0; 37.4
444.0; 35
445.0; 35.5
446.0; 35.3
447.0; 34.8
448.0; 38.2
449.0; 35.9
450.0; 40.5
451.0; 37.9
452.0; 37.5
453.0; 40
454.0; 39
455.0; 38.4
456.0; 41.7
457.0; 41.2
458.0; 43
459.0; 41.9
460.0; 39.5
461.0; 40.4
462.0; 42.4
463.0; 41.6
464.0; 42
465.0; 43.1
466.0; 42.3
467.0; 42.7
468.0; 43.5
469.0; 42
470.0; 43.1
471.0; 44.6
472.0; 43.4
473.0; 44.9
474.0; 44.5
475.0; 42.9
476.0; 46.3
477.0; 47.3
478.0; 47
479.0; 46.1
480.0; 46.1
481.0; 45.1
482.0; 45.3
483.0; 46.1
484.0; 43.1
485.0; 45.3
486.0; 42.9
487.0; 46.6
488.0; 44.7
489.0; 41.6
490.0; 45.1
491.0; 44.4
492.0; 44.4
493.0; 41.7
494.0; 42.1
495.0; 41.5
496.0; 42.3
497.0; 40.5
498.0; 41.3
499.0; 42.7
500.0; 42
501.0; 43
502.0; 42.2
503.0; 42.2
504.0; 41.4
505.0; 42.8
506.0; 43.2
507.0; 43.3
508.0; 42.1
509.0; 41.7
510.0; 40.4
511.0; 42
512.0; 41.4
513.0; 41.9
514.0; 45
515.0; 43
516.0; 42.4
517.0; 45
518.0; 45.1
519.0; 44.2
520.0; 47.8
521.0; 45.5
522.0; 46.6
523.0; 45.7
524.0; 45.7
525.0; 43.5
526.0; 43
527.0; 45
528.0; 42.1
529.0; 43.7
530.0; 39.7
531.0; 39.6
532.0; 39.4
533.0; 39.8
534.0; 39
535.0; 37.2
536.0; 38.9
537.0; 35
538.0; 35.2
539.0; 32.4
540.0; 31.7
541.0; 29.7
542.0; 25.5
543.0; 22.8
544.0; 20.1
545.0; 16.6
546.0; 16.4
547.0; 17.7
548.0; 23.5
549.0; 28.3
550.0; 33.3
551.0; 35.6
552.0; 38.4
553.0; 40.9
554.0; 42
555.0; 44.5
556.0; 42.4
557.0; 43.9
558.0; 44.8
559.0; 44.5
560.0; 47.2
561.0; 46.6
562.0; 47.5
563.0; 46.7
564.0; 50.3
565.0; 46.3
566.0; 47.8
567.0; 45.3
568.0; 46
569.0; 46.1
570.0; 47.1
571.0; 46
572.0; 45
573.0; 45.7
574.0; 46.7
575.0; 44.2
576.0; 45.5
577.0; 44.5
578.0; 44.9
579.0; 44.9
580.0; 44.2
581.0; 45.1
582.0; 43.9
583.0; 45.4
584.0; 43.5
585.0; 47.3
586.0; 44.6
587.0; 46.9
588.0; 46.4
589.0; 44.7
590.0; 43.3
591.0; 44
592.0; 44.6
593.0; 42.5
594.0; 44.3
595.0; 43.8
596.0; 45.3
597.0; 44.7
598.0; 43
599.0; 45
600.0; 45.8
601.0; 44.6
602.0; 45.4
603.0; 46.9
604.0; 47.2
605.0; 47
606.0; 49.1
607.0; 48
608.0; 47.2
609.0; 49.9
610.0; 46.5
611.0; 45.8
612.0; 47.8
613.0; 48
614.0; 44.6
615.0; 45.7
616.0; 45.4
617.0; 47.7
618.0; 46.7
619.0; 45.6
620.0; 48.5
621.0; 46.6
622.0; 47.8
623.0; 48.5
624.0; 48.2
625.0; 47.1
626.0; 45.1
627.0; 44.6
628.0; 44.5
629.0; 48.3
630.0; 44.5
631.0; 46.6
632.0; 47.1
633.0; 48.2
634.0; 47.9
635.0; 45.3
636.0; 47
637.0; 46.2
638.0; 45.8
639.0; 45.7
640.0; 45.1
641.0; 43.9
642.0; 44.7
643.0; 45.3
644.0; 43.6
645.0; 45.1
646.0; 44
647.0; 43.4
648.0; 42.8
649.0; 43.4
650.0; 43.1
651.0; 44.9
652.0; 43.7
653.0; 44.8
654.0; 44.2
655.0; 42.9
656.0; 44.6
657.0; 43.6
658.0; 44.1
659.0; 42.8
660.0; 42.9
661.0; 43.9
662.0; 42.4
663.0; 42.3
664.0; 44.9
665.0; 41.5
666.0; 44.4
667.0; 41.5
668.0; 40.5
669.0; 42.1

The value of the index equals 6.7 mm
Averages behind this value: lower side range 43.4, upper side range 46.5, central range 39.1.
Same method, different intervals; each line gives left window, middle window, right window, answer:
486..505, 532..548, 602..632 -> 5.4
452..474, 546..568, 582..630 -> 2.1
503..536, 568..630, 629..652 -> -2.1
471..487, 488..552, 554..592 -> 9.0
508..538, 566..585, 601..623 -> -0.1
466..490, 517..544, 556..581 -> 3.7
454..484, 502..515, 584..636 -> 0.5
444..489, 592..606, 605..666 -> -0.1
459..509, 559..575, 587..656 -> -0.6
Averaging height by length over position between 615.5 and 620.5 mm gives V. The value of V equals 46.8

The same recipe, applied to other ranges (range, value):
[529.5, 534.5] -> 39.5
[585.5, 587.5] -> 45.8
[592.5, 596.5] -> 44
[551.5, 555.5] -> 41.5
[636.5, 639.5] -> 45.9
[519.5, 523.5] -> 46.4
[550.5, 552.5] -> 37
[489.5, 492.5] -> 44.6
